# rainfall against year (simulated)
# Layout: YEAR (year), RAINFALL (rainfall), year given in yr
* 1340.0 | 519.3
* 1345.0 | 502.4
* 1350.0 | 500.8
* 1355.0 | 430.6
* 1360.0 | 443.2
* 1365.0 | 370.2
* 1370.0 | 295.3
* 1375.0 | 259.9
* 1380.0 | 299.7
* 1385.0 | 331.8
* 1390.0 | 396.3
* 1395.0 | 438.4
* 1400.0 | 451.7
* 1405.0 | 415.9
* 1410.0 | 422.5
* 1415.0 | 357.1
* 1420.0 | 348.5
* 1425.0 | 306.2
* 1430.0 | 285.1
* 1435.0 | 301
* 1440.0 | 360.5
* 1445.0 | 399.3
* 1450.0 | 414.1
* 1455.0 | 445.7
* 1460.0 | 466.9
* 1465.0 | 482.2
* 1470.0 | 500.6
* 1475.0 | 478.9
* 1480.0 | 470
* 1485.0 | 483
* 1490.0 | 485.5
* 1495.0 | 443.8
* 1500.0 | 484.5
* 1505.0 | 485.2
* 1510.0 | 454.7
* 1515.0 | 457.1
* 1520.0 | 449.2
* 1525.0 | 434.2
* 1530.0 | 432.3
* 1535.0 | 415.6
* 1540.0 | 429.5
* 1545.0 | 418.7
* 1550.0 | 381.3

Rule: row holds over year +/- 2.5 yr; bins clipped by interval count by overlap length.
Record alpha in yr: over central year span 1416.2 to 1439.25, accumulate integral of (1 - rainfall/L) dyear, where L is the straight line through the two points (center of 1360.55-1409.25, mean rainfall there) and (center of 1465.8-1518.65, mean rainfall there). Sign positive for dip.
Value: 5.23 yr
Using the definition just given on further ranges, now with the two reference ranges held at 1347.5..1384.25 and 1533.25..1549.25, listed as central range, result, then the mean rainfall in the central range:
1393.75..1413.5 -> -2.5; 428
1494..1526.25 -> -4.1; 460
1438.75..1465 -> -2.2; 426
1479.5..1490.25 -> -2.1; 480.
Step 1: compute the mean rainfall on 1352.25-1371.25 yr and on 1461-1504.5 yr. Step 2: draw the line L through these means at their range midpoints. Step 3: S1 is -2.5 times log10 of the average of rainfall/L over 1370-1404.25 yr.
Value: 0.14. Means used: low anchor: 392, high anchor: 478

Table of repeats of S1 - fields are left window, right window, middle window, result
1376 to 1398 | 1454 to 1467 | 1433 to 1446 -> 0.24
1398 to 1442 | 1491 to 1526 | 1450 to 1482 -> -0.14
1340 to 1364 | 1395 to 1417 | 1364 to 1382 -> 0.43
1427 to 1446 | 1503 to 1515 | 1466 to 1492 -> -0.18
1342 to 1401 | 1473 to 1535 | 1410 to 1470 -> 0.12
